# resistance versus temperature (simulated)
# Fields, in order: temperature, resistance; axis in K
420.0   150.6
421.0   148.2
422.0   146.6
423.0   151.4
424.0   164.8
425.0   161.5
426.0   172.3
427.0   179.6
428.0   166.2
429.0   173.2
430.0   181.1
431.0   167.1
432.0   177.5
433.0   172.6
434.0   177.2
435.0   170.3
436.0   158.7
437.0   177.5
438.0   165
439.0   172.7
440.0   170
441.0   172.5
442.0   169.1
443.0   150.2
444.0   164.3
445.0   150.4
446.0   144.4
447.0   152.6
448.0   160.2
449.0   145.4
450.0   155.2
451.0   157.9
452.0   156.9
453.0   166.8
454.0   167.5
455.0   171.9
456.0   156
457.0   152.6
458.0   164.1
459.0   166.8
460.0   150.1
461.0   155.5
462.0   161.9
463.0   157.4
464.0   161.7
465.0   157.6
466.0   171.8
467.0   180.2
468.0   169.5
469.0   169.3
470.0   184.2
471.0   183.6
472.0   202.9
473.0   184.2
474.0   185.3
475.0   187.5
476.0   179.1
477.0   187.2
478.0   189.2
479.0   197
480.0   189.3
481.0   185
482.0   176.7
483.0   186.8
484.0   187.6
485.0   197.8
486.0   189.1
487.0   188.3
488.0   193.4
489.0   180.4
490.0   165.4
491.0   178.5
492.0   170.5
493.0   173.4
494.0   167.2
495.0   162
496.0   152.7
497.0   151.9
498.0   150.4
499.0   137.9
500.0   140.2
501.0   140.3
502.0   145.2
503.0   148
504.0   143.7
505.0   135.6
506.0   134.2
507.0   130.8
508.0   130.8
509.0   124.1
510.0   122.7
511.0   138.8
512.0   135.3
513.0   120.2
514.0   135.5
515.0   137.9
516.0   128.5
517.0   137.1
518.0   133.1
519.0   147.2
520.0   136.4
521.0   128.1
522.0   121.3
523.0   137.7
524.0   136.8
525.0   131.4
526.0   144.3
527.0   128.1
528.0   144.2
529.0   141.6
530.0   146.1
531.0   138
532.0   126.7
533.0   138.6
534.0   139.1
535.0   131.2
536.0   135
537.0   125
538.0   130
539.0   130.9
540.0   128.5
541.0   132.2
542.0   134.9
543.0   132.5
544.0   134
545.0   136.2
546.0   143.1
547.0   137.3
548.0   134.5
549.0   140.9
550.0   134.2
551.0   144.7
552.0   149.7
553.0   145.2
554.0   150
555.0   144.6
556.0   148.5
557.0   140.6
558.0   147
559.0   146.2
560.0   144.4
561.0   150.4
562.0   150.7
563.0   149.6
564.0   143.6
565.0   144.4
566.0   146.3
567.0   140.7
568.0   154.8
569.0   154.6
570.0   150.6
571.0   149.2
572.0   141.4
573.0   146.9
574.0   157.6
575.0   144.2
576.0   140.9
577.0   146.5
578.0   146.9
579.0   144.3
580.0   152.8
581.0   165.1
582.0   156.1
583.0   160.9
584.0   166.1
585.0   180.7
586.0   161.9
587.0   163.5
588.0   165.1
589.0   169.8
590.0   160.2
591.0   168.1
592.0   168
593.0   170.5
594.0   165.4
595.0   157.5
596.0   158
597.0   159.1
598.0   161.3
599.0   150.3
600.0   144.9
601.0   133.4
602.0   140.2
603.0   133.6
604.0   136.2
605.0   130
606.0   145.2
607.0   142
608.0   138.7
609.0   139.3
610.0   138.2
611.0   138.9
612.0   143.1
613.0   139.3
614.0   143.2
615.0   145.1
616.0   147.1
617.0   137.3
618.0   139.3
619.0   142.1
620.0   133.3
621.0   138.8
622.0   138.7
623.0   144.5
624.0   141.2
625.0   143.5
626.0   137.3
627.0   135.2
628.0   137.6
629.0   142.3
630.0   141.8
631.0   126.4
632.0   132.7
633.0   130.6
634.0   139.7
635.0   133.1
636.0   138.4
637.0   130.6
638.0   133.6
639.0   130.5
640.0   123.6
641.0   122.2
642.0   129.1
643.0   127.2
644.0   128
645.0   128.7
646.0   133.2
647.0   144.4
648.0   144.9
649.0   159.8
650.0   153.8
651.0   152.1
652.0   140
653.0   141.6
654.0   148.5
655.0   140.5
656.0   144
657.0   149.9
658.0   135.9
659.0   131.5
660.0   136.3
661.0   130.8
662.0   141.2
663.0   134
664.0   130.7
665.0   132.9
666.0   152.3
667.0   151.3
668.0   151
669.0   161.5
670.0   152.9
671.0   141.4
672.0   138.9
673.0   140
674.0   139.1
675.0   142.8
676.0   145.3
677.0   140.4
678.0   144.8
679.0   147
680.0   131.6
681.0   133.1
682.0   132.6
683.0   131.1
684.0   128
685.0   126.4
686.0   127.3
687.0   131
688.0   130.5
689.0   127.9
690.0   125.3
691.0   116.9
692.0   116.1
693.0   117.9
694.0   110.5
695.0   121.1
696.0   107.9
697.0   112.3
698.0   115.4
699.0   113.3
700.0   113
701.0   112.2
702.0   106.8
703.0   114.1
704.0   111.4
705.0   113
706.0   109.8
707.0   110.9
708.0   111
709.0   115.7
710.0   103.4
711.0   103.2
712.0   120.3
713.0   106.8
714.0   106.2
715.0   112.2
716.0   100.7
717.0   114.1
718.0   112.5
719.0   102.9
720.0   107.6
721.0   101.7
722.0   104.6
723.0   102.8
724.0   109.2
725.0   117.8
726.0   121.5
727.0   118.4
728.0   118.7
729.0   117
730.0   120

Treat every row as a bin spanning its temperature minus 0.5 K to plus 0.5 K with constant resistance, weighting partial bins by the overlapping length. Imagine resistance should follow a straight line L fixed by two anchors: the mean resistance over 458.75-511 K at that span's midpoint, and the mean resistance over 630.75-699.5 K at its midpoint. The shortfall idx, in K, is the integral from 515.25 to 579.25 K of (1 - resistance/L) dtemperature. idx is 6.07 K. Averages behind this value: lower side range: 166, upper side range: 135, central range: 140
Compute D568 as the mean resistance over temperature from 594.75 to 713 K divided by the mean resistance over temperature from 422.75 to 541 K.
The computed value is 0.9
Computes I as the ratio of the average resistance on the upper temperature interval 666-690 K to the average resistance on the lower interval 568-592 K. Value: 0.9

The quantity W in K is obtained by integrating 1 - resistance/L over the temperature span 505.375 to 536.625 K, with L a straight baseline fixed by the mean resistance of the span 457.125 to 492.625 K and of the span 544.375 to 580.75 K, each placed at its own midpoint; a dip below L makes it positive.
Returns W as 5.2 K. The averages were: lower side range 178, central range 134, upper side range 146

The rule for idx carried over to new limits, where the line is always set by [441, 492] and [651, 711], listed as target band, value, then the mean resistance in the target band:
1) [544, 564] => 1.4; 144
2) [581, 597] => -1.8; 165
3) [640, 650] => 0.1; 136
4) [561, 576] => 0.4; 148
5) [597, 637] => 0.7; 140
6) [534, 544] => 1.6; 132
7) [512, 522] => 1.8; 133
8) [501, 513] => 2.1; 135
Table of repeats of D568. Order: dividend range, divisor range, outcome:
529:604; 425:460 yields 0.89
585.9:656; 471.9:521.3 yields 0.90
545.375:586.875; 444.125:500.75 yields 0.88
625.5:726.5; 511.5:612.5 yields 0.89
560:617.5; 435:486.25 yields 0.88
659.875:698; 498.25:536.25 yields 0.98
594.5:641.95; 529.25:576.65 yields 0.98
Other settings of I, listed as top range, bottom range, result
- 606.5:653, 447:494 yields 0.80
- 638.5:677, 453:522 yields 0.87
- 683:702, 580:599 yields 0.73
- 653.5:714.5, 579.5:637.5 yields 0.87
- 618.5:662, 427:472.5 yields 0.83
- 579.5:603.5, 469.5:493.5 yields 0.86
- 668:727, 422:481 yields 0.72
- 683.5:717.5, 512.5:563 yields 0.84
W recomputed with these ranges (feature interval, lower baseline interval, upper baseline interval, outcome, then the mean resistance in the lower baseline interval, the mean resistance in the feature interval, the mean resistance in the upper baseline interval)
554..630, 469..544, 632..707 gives -3.37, 153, 148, 132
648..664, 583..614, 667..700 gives -0.49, 152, 142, 131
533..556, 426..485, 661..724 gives 2.34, 170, 137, 124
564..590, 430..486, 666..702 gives -0.76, 171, 154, 131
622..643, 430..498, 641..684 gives 1.52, 171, 135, 140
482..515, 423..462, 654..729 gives 0.06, 164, 155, 125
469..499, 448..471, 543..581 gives -3.84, 163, 179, 145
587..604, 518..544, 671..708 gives -3.34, 135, 156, 125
